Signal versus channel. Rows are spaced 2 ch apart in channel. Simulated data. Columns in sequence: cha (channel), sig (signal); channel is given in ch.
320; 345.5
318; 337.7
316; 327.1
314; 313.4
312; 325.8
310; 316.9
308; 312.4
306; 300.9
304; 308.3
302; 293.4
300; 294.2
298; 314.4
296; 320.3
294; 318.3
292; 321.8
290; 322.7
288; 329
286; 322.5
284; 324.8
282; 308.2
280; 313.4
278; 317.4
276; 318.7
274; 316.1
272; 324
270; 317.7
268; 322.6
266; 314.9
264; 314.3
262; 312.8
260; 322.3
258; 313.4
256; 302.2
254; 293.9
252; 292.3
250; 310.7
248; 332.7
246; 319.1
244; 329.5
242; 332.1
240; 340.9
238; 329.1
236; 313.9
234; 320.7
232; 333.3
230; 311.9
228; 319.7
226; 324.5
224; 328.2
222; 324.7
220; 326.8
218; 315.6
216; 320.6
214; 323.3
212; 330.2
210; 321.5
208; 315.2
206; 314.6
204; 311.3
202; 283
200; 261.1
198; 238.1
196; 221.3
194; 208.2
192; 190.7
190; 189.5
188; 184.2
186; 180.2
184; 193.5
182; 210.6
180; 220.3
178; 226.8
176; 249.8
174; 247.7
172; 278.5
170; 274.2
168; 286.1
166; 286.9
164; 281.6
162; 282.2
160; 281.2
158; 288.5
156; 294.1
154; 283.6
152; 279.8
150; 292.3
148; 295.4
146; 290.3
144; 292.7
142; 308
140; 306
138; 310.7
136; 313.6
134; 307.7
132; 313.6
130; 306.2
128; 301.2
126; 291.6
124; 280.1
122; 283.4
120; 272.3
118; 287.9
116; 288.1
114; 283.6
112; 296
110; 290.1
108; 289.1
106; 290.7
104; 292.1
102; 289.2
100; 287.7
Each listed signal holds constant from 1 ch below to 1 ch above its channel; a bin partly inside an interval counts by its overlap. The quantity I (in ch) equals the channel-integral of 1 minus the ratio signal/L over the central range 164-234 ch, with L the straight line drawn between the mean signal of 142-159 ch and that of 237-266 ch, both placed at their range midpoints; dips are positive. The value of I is 7.16 ch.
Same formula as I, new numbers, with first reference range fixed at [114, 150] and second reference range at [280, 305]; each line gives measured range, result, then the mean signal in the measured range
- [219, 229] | -0.6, 325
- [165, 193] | 6.7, 230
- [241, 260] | -0.3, 314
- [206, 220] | -0.7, 321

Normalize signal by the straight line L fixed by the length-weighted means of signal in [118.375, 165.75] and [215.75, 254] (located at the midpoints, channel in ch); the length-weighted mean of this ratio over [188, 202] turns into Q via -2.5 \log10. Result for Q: 0.37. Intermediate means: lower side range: 294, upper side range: 322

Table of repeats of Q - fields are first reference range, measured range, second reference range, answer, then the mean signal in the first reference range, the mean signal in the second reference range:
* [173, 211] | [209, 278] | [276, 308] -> -0.15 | 240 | 314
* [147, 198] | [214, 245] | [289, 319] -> -0.17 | 249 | 315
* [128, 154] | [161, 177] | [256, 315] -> 0.11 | 301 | 315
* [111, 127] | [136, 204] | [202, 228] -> 0.17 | 285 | 320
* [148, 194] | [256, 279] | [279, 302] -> -0.05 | 250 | 316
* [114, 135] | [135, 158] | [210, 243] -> 0.01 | 293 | 325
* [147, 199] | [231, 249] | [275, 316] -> -0.15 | 249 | 315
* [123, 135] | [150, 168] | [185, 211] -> -0.03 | 300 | 248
